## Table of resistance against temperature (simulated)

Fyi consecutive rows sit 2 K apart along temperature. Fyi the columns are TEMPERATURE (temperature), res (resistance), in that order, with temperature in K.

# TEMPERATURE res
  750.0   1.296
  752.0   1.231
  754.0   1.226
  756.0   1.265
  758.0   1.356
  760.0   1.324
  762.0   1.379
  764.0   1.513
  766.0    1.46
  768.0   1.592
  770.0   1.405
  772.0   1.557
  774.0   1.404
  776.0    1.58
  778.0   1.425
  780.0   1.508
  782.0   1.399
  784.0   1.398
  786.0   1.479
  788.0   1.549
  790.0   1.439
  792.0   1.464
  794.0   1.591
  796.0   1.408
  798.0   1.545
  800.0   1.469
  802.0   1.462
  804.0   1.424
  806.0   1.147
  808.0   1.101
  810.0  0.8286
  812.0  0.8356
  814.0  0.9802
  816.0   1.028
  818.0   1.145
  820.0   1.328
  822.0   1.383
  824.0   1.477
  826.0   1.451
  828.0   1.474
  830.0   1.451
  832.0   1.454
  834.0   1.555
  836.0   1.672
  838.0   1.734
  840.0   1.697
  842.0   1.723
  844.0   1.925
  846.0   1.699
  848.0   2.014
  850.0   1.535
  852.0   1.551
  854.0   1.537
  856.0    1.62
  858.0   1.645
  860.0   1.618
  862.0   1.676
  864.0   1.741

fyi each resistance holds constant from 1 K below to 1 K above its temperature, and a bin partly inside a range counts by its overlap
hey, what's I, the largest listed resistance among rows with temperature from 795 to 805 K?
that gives 1.545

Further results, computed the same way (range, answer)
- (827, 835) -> 1.555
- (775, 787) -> 1.58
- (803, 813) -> 1.424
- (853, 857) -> 1.62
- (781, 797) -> 1.591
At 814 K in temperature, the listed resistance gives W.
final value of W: 0.9802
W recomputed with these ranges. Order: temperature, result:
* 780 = 1.508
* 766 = 1.46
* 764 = 1.513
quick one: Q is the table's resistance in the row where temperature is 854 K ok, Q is 1.537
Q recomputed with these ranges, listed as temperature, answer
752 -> 1.231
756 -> 1.265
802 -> 1.462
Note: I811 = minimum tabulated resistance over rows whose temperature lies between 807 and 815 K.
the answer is 0.8286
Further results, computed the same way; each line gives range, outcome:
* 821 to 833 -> 1.383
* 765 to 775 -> 1.404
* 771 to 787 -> 1.398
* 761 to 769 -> 1.379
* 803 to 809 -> 1.101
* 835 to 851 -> 1.535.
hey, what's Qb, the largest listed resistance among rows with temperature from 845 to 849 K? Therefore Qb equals 2.014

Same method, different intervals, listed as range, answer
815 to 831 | 1.477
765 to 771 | 1.592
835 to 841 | 1.734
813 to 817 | 1.028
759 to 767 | 1.513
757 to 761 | 1.356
